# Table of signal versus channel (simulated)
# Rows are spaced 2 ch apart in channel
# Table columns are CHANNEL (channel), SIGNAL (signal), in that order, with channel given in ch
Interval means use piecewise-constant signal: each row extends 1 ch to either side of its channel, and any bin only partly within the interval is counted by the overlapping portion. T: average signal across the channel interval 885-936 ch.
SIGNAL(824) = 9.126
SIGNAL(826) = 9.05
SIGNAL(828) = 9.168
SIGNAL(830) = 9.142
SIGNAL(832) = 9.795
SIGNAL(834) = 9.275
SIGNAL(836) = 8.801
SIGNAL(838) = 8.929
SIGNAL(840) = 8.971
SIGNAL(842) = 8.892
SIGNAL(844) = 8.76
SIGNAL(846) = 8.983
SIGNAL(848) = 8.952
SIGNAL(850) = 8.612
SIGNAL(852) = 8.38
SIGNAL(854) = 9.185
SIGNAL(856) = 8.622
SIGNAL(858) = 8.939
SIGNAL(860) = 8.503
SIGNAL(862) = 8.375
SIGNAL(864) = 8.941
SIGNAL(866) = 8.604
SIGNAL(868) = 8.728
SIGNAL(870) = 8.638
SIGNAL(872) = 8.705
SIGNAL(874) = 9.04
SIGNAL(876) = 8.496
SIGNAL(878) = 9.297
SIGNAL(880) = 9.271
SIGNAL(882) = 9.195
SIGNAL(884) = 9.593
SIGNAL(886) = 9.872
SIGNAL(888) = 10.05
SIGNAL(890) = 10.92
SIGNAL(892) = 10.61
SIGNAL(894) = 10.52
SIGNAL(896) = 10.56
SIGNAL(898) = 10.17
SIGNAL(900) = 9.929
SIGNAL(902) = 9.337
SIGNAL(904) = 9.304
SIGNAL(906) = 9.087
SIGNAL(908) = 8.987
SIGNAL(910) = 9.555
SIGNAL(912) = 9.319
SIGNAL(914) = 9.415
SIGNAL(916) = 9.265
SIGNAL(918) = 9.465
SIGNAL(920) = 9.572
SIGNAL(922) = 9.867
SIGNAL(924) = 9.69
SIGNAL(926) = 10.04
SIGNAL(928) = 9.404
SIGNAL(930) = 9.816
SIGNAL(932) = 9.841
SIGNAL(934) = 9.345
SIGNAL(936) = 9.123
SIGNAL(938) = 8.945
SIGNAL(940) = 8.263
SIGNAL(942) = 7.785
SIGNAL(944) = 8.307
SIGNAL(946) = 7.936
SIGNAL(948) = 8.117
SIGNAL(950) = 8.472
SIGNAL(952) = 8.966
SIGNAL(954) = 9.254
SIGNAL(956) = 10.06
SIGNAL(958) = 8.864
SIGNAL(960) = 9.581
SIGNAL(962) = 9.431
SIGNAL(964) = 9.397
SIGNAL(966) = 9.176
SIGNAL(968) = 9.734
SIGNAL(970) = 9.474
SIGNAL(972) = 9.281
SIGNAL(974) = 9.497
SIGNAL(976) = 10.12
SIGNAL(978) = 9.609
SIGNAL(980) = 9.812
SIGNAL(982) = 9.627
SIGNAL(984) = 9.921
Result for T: 9.75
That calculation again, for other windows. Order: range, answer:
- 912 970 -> 9.19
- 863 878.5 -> 8.79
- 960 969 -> 9.45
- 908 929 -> 9.53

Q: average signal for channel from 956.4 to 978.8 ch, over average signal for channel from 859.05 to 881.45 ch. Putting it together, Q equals 1.1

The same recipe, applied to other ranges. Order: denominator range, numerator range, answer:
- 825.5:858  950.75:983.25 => 1.06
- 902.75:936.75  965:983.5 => 1.01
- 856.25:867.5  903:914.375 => 1.07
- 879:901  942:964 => 0.88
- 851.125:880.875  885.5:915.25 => 1.12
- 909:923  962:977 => 1.00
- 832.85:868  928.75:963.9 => 1.02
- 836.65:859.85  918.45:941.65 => 1.07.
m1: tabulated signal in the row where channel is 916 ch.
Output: 9.265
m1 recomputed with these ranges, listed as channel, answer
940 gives 8.263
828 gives 9.168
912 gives 9.319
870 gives 8.638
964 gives 9.397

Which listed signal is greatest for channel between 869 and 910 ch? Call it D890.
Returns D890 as 10.92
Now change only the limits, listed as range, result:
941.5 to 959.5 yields 10.06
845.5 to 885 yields 9.593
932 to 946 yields 9.841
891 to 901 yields 10.61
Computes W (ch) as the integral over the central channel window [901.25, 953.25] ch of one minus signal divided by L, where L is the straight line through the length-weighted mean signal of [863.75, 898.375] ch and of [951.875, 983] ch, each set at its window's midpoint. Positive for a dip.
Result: 2.11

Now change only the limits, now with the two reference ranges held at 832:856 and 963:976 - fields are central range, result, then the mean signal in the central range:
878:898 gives -2.0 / 10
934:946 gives 1.1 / 8.51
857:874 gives 0.6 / 8.7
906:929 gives -0.6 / 9.49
